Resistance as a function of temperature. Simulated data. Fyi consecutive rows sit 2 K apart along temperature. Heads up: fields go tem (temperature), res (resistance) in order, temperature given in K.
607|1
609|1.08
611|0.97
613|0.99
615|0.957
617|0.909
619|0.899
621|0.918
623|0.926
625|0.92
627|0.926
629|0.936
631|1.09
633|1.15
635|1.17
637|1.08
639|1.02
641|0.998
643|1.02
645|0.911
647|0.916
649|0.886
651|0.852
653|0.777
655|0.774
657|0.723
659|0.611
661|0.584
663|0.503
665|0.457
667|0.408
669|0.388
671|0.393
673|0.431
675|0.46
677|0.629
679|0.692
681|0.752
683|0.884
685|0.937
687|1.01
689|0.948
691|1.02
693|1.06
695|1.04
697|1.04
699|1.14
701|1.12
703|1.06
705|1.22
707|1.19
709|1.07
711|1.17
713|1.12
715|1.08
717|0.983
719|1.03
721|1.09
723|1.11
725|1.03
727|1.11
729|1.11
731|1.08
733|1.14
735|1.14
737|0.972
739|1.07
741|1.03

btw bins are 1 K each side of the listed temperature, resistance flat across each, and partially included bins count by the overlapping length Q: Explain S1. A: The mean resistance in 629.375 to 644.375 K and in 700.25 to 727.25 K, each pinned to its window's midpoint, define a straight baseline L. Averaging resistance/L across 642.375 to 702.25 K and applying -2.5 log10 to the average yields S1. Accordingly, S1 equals 0.36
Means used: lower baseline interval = 1.07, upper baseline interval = 1.1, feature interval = 0.779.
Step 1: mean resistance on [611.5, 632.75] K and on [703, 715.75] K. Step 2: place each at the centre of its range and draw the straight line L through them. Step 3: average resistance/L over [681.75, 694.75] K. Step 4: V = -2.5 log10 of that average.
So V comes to 0.12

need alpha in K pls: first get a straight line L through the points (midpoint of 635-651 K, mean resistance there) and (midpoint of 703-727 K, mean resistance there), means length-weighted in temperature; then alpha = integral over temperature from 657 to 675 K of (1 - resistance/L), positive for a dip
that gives 9.4 K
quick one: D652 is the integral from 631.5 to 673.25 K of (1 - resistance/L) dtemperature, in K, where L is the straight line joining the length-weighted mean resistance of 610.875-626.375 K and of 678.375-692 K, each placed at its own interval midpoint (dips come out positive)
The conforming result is 6.5 K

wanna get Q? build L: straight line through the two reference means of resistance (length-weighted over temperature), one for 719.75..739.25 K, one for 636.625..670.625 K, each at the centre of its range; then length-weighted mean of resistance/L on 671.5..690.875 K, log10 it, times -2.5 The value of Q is 0.17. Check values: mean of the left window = 0.747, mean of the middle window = 0.752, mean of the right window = 1.09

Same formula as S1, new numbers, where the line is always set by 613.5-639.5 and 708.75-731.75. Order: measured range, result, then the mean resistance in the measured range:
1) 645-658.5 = 0.23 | 0.82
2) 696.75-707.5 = -0.07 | 1.13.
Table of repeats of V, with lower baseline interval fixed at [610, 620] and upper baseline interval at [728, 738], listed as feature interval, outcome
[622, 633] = -0.02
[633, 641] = -0.12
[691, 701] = -0.03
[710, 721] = -0.01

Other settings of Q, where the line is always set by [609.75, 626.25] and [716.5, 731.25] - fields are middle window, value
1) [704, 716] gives -0.09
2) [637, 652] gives 0.02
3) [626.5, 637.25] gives -0.12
